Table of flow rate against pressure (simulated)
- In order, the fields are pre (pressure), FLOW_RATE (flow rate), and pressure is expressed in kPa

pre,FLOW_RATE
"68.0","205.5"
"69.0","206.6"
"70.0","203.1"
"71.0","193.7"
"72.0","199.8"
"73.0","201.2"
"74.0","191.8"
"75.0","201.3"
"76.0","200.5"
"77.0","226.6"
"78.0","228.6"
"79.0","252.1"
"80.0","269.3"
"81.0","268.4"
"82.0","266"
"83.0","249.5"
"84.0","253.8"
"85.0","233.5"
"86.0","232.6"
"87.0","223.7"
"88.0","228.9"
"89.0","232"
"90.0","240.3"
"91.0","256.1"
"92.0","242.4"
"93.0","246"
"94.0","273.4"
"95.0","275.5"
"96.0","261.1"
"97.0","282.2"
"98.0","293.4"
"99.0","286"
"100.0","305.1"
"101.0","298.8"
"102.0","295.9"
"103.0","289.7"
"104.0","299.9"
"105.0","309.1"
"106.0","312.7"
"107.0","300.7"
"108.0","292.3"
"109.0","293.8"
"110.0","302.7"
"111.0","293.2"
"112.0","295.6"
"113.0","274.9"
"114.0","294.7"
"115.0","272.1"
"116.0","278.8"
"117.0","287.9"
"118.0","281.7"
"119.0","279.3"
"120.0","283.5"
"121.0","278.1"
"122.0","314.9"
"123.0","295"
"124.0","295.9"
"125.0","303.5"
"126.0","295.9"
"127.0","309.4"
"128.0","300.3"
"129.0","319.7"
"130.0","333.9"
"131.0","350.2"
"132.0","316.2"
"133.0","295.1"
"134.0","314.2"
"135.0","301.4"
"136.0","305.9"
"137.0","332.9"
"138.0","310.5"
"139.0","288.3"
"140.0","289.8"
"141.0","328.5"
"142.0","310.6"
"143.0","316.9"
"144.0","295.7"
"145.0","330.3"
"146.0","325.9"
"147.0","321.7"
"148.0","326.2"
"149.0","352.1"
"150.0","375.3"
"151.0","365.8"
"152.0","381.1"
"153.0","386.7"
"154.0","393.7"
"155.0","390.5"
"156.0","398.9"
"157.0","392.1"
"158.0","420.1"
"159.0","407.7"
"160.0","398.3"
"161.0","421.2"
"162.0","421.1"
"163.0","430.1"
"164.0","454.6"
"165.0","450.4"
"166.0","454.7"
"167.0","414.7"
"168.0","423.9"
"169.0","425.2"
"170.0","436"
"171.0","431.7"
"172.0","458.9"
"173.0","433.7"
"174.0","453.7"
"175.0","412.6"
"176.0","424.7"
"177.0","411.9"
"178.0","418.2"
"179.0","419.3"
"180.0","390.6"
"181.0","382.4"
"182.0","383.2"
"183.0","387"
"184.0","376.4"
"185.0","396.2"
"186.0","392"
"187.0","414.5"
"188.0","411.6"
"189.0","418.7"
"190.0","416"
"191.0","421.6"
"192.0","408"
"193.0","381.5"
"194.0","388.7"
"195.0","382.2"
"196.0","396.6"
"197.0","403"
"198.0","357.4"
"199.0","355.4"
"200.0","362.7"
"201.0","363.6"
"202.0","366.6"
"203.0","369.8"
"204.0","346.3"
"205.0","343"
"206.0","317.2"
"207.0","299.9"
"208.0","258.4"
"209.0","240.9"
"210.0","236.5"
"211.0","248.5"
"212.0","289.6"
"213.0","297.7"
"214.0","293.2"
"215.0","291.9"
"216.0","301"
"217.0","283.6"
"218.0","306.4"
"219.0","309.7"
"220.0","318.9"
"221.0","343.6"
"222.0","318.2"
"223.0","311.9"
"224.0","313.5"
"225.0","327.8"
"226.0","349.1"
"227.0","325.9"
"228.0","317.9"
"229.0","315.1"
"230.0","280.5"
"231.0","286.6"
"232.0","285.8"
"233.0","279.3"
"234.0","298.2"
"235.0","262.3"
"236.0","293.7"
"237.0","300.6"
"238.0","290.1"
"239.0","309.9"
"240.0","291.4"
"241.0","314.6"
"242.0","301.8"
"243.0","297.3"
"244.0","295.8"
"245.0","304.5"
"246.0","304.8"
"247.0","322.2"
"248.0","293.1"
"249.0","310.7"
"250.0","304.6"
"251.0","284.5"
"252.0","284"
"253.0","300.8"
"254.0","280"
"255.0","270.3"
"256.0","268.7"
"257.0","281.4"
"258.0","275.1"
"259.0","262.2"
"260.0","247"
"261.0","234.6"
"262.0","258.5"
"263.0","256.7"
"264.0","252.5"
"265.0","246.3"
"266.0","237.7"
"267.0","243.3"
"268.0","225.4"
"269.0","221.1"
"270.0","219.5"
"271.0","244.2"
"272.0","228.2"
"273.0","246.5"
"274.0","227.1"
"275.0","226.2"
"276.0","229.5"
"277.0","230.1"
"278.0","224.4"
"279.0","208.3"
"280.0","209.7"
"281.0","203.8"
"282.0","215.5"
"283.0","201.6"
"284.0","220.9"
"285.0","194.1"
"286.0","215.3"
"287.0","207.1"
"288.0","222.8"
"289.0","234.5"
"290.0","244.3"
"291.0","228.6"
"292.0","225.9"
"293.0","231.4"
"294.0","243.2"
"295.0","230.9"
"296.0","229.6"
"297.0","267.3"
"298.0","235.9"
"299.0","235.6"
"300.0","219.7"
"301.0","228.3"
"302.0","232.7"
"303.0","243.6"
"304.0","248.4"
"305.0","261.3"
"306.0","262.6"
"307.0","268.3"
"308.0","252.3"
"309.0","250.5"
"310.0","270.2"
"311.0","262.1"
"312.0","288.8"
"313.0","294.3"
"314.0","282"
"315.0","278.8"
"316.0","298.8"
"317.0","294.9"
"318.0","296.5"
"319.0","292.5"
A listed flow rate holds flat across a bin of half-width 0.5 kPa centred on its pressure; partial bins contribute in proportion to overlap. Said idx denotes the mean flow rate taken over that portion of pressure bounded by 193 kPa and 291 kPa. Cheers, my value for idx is 283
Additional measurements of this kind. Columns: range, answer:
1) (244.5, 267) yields 276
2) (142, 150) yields 326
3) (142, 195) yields 398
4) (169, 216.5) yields 371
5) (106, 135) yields 299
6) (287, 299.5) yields 235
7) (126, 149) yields 315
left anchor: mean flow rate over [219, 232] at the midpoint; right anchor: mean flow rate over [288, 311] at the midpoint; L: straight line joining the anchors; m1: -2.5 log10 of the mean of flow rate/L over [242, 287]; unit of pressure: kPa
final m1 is 0.11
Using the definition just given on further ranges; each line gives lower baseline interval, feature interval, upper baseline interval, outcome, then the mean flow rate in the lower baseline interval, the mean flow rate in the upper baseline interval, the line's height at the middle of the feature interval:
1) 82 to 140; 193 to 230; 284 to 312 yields -0.23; 286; 239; 261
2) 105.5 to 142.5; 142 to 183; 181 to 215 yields -0.20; 301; 355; 329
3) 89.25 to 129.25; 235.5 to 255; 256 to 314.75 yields -0.19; 287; 240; 251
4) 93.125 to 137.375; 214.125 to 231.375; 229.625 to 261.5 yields -0.08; 297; 288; 290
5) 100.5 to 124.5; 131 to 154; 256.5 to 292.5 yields -0.17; 293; 232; 281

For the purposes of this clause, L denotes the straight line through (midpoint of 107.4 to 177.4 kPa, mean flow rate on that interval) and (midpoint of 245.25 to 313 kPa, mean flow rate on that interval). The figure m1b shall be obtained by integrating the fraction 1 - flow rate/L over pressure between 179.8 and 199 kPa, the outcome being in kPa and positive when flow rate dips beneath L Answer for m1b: -4.9 kPa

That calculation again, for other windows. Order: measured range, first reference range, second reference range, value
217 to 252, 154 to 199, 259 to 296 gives 0.2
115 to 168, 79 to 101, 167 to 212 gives -3.2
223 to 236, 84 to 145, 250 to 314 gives -2.3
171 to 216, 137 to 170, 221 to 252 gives -3.5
